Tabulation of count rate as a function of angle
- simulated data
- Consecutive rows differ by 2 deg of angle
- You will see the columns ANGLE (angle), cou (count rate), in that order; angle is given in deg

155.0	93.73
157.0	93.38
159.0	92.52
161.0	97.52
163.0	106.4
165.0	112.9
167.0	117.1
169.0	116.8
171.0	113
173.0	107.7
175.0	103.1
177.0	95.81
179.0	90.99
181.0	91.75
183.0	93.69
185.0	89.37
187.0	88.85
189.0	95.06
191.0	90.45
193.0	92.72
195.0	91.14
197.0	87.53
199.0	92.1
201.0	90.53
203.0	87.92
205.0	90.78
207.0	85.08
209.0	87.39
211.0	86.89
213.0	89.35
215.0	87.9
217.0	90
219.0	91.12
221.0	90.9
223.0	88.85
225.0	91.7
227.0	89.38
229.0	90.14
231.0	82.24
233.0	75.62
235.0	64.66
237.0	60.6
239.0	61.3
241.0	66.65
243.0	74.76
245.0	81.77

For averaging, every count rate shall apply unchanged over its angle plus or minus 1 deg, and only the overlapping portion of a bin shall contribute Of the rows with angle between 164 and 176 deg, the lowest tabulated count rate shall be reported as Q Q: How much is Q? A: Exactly 103.1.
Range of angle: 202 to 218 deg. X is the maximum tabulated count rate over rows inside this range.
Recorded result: 90.78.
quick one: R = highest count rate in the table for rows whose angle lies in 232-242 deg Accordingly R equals 75.62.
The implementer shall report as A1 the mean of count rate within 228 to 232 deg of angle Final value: 86.2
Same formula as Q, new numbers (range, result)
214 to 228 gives 87.9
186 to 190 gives 88.85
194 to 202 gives 87.53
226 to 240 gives 60.6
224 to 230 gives 89.38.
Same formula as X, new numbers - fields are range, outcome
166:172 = 117.1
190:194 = 92.72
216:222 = 91.12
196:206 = 92.1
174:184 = 103.1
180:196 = 95.06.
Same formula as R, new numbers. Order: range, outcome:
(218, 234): 91.7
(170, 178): 113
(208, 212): 87.39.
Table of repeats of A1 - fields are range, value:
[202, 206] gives 89.3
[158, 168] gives 105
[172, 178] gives 102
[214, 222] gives 90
